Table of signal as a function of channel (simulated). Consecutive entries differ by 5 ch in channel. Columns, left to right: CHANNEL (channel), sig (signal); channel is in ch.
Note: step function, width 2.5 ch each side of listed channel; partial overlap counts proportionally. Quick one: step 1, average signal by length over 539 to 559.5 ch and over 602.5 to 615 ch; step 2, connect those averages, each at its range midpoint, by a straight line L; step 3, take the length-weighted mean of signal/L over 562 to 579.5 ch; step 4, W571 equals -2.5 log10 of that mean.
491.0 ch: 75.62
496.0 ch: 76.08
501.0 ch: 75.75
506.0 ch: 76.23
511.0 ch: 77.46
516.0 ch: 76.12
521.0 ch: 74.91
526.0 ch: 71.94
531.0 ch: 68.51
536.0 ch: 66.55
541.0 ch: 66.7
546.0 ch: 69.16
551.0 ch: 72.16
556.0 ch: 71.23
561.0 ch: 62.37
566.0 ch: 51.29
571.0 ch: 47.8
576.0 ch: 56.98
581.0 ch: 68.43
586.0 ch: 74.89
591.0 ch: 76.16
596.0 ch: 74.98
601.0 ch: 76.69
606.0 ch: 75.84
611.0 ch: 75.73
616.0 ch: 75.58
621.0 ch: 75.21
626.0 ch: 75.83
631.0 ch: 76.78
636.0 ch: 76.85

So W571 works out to 0.31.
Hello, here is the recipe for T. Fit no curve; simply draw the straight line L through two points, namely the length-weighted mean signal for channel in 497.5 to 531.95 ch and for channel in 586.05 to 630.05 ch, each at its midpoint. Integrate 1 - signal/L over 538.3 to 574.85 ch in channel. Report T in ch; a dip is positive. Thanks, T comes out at 6.0 ch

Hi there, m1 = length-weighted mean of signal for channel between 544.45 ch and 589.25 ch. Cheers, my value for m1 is 63.9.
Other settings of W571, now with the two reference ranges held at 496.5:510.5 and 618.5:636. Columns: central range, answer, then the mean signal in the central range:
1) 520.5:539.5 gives 0.09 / 69.8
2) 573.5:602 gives 0.07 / 71.1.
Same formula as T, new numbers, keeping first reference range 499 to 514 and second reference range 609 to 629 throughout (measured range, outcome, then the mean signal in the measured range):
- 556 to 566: 1.9 ch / 61.8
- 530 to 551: 2.2 ch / 68.2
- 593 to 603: 0.0 ch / 75.8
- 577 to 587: 0.9 ch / 69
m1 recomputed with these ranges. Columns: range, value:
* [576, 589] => 69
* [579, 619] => 74.9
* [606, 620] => 75.6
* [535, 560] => 68.9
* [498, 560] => 72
